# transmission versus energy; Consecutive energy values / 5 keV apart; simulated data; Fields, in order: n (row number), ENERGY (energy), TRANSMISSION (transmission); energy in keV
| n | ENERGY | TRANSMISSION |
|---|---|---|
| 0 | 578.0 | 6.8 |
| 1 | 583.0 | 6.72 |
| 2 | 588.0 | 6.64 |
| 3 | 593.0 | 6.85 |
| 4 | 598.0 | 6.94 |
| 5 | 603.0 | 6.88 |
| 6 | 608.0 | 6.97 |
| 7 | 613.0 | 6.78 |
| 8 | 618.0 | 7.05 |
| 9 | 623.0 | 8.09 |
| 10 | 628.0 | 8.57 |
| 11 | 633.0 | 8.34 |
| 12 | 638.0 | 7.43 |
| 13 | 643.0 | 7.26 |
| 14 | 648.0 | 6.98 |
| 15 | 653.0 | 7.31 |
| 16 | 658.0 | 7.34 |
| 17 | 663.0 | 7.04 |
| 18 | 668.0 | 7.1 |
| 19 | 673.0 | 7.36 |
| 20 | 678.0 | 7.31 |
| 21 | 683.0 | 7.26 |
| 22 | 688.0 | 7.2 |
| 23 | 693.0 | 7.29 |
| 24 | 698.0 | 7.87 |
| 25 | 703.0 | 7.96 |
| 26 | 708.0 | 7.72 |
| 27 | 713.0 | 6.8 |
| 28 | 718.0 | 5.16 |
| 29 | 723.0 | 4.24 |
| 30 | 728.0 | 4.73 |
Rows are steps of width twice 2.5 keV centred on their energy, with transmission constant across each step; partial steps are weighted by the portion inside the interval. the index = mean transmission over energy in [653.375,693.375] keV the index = 7.24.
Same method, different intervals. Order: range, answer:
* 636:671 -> 7.21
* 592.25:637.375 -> 7.41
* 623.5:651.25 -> 7.73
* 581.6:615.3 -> 6.83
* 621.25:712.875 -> 7.5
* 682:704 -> 7.5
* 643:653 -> 7.13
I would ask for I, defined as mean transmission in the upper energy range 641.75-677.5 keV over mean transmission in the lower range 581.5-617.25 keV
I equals 1.05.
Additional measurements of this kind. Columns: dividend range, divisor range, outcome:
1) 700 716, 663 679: 1.03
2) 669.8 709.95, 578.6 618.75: 1.09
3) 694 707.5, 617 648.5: 1.01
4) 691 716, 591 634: 1.02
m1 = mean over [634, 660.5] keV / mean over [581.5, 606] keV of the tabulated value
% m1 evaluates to 1.08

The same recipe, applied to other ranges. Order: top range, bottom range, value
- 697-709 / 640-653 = 1.10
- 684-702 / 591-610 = 1.08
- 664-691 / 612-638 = 0.93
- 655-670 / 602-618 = 1.04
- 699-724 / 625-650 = 0.85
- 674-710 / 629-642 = 0.95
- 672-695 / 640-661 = 1.01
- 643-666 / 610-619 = 1.04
